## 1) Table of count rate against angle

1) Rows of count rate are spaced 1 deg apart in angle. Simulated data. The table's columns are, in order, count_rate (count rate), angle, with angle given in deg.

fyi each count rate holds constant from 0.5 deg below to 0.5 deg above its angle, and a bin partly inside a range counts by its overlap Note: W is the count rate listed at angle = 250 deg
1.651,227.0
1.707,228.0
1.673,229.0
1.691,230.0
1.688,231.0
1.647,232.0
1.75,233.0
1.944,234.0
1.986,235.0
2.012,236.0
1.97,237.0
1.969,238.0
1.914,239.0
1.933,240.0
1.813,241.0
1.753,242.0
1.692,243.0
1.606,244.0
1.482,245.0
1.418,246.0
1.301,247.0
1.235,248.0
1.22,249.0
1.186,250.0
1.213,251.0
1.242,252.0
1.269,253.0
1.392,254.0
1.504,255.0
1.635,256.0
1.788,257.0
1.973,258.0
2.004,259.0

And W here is 1.186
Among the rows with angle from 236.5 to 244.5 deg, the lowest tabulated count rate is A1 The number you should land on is 1.606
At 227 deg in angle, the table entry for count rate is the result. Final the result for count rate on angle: 1.651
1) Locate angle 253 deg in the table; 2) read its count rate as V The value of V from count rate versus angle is 1.269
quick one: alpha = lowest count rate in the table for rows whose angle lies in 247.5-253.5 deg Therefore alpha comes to 1.186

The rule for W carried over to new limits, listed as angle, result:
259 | 2.004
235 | 1.986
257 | 1.788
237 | 1.97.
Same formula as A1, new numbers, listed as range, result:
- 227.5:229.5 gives 1.673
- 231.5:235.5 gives 1.647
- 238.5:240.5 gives 1.914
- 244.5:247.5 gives 1.301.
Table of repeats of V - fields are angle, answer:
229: 1.673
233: 1.75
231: 1.688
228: 1.707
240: 1.933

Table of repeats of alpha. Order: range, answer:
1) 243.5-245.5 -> 1.482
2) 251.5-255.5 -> 1.242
